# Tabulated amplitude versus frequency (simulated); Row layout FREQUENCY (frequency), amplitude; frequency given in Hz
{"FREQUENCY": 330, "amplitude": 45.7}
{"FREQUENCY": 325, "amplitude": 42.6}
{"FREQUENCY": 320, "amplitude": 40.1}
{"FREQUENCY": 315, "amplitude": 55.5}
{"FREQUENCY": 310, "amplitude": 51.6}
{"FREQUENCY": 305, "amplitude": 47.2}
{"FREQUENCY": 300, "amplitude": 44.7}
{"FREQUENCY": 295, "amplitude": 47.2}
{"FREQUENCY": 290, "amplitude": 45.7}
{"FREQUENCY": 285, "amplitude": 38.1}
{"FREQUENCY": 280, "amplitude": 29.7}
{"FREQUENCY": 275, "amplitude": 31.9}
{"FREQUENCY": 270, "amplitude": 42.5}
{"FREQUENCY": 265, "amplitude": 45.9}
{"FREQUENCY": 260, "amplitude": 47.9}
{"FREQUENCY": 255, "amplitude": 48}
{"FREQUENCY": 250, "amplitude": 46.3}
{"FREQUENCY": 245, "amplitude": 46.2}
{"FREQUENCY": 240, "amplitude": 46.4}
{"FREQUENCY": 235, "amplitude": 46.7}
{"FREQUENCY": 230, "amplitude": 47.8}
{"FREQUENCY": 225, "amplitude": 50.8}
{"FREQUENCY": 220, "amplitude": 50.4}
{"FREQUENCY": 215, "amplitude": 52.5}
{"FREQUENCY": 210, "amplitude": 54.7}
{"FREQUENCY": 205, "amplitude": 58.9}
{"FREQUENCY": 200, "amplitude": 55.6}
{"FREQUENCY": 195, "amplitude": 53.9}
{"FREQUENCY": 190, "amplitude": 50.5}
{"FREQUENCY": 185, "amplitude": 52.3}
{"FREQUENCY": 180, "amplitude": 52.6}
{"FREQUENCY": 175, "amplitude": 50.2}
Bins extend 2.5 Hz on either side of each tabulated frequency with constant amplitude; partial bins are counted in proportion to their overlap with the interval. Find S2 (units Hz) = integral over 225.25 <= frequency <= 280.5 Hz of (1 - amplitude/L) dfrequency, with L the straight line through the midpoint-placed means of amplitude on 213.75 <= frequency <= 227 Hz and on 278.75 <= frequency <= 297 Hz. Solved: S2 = 2.2 Hz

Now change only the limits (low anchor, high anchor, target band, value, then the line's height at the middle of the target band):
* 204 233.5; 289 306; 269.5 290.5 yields 4.9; 47.5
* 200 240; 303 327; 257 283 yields 5.1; 49.4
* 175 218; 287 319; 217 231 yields 0.6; 52.2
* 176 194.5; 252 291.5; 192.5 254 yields -4.6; 47.2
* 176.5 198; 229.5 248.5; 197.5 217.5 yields -2.1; 50.1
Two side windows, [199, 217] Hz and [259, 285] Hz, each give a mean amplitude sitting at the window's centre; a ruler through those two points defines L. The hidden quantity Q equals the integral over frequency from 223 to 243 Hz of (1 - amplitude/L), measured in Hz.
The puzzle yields 0.5 Hz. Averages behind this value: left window 55.5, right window 39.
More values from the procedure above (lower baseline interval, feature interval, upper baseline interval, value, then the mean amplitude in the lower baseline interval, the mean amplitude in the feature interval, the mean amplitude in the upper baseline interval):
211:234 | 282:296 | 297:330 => 1.5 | 50.4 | 42.8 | 46.9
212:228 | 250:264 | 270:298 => -1.0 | 51.2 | 47.4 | 39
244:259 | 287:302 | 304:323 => 0.8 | 47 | 45.6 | 48.6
